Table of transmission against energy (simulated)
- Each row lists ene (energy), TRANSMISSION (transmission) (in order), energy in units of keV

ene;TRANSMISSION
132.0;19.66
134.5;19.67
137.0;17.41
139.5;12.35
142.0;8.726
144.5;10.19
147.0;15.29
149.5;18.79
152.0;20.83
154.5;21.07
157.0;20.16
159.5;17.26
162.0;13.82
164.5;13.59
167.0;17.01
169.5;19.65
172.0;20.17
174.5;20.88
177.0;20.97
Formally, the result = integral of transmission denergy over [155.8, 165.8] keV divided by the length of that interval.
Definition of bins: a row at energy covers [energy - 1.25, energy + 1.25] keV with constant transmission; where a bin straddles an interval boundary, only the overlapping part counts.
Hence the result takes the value 16.2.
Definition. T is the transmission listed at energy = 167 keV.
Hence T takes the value 17.01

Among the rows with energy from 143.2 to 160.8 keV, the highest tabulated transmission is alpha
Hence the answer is 21.07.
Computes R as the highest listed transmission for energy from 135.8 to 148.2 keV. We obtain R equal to 17.41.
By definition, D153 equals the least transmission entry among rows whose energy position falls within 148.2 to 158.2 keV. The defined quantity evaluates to 18.79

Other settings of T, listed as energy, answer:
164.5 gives 13.59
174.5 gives 20.88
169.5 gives 19.65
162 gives 13.82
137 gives 17.41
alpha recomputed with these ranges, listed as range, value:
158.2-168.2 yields 17.26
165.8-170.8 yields 19.65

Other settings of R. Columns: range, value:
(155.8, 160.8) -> 20.16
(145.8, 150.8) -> 18.79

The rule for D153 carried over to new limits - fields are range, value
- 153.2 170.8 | 13.59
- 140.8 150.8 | 8.726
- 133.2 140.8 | 12.35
